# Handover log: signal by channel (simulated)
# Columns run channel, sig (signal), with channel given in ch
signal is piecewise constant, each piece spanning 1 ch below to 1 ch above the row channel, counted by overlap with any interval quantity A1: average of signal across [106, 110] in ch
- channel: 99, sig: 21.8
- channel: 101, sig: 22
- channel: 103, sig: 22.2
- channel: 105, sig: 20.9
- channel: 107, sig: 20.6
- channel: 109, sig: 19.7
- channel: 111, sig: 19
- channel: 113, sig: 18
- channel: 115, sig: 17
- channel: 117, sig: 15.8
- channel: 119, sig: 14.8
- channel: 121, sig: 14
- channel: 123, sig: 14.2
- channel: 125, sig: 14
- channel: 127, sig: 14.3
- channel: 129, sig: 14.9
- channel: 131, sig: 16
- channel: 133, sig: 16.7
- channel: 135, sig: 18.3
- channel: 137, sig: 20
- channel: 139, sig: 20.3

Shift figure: 20.1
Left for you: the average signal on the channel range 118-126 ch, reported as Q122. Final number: 14.2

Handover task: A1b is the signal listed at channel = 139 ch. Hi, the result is 20.3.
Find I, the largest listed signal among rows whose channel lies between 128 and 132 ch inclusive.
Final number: 16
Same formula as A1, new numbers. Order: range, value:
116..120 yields 15.3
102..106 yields 21.5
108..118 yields 17.9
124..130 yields 14.4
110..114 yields 18.5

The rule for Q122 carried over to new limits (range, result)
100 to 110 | 21.1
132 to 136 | 17.5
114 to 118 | 16.4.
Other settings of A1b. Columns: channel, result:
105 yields 20.9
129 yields 14.9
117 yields 15.8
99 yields 21.8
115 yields 17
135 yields 18.3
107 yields 20.6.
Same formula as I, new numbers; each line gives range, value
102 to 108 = 22.2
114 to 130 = 17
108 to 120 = 19.7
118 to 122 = 14.8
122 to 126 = 14.2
